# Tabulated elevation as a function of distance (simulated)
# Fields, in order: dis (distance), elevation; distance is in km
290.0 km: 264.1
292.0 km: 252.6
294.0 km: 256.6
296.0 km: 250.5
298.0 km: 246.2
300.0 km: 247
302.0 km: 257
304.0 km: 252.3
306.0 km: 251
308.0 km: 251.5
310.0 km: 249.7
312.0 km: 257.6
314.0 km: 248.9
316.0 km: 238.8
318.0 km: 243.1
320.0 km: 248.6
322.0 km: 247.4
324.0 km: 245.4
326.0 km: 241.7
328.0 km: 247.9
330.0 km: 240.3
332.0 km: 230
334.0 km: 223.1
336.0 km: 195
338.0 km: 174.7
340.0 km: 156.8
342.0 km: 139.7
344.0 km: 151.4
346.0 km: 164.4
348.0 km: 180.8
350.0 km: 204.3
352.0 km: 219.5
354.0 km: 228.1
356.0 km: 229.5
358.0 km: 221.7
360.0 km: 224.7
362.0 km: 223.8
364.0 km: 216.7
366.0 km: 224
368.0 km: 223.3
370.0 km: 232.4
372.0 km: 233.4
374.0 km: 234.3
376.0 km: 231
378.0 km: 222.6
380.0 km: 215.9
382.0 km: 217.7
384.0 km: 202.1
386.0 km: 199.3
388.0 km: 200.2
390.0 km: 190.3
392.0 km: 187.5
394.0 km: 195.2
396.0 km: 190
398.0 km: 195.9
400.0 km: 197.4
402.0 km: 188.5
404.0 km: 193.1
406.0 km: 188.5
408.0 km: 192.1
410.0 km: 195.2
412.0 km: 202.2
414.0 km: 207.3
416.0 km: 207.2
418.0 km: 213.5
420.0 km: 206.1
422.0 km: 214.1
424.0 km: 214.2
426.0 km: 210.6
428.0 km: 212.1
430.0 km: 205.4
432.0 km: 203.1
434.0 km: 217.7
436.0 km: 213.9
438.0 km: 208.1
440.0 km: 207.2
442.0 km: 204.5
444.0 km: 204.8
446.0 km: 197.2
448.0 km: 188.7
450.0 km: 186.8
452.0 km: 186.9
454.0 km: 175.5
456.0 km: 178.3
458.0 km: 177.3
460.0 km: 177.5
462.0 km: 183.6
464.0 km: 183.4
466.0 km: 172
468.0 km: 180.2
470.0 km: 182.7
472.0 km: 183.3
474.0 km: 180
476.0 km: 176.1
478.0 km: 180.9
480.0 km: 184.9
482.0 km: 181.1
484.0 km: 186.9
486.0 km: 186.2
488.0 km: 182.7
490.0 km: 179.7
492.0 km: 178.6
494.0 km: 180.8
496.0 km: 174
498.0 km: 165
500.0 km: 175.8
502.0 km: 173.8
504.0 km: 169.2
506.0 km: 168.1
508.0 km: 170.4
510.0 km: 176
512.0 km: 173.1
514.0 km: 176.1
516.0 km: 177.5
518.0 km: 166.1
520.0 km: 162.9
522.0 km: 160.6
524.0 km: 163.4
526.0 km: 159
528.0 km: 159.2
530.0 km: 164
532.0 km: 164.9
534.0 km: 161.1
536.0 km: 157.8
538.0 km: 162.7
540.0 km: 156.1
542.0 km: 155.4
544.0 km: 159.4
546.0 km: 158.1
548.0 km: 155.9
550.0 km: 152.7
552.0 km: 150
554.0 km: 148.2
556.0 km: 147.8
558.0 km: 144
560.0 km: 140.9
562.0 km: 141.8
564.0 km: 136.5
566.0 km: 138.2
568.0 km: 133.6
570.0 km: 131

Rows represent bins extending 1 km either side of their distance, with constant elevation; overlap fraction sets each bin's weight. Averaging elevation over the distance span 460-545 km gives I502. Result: 172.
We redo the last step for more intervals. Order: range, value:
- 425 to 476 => 193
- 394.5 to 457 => 200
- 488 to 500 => 176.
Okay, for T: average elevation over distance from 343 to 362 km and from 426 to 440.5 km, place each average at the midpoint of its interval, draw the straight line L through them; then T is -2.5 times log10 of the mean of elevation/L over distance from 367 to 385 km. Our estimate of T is -0.09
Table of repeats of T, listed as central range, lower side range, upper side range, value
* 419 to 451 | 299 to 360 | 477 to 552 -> -0.07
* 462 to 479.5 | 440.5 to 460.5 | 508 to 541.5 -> 0.01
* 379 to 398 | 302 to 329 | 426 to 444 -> 0.13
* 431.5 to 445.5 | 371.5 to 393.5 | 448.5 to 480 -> -0.10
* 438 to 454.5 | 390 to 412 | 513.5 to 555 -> -0.08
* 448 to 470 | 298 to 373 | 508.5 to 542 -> 0.03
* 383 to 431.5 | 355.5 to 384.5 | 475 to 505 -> 0.05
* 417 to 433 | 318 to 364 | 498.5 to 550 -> -0.11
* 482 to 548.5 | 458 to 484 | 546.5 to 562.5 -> -0.03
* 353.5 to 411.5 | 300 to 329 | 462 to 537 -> 0.06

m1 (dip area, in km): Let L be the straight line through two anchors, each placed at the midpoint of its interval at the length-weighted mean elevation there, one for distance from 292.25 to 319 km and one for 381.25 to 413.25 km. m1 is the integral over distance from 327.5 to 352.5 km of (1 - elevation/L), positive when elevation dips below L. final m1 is 4.0 km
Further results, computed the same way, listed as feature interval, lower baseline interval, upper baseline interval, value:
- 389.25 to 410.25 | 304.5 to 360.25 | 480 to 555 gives 0.9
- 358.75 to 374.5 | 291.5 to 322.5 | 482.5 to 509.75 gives 0.0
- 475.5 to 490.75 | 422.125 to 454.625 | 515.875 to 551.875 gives 0.0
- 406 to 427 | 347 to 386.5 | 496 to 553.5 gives -0.4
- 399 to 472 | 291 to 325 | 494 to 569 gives 0.7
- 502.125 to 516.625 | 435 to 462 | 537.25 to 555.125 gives -0.3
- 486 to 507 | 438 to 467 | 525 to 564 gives -0.4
